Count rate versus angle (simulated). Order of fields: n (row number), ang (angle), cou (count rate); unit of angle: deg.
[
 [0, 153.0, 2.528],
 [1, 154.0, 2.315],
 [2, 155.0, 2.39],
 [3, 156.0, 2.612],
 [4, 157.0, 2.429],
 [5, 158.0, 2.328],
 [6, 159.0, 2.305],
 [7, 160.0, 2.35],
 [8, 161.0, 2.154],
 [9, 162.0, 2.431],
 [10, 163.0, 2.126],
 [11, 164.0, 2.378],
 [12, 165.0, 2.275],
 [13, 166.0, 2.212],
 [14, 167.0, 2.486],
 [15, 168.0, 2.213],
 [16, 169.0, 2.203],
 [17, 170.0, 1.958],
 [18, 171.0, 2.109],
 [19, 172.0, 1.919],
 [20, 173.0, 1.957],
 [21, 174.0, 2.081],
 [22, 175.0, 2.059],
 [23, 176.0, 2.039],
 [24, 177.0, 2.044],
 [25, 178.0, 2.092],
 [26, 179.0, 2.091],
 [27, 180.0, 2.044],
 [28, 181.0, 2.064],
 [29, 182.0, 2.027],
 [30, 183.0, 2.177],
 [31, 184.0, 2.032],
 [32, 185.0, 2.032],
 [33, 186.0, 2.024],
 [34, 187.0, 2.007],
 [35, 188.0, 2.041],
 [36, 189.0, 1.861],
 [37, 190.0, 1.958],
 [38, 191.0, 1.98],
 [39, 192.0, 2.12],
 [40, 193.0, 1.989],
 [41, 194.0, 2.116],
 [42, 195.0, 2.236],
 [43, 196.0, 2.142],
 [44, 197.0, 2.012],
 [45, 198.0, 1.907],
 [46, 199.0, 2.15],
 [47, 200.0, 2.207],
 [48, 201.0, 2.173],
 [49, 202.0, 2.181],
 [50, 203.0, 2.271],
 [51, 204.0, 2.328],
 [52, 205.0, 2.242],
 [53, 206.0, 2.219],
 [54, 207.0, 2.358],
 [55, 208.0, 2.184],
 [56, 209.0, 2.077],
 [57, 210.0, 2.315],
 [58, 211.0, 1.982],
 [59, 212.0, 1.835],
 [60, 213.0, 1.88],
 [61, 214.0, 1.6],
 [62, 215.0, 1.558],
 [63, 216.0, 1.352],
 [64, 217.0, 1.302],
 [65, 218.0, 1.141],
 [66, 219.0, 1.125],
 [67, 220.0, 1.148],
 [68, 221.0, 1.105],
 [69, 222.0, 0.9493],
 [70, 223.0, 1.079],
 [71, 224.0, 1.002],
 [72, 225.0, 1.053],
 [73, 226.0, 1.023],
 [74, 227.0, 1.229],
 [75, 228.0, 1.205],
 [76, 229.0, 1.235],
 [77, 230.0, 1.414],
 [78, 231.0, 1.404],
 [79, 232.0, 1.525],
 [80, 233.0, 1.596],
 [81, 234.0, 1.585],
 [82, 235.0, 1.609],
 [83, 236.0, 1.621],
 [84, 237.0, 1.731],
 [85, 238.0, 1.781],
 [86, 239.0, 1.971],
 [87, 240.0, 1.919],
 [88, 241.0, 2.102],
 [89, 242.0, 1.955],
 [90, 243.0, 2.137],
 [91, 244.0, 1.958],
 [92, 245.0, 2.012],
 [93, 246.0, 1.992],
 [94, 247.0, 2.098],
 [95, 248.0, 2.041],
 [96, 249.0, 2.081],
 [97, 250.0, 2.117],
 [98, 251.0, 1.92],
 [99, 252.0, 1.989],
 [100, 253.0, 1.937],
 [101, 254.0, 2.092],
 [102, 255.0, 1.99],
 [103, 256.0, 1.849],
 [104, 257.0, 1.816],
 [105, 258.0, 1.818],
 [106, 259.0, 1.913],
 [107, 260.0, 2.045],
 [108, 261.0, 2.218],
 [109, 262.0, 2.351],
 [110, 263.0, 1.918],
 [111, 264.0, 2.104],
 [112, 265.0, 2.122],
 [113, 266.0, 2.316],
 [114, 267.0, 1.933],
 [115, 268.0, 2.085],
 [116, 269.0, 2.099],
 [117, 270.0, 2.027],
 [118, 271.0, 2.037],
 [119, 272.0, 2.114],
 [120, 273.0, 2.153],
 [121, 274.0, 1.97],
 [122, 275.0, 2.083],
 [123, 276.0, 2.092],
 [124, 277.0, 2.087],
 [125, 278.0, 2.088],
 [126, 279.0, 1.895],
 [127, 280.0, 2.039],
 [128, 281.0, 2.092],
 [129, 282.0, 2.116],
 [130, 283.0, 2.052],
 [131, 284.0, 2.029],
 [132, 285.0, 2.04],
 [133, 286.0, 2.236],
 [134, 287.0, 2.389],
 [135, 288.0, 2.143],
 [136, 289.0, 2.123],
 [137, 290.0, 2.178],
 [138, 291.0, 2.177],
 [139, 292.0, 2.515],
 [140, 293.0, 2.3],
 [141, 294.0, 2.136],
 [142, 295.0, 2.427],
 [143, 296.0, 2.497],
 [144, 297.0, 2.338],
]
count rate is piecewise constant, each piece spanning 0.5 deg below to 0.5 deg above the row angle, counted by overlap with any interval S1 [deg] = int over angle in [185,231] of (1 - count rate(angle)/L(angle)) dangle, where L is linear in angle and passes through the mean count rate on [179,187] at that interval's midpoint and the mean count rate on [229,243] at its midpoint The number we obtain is 3.48 deg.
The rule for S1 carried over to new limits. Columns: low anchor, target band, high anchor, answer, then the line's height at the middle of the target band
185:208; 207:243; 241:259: 8.73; 2.05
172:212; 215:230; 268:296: 6.73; 2.11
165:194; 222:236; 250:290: 5.17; 2.07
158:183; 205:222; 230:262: 2.70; 2.01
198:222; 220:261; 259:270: 6.18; 1.99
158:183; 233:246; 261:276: 1.57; 2.11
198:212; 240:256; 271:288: 0.84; 2.13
